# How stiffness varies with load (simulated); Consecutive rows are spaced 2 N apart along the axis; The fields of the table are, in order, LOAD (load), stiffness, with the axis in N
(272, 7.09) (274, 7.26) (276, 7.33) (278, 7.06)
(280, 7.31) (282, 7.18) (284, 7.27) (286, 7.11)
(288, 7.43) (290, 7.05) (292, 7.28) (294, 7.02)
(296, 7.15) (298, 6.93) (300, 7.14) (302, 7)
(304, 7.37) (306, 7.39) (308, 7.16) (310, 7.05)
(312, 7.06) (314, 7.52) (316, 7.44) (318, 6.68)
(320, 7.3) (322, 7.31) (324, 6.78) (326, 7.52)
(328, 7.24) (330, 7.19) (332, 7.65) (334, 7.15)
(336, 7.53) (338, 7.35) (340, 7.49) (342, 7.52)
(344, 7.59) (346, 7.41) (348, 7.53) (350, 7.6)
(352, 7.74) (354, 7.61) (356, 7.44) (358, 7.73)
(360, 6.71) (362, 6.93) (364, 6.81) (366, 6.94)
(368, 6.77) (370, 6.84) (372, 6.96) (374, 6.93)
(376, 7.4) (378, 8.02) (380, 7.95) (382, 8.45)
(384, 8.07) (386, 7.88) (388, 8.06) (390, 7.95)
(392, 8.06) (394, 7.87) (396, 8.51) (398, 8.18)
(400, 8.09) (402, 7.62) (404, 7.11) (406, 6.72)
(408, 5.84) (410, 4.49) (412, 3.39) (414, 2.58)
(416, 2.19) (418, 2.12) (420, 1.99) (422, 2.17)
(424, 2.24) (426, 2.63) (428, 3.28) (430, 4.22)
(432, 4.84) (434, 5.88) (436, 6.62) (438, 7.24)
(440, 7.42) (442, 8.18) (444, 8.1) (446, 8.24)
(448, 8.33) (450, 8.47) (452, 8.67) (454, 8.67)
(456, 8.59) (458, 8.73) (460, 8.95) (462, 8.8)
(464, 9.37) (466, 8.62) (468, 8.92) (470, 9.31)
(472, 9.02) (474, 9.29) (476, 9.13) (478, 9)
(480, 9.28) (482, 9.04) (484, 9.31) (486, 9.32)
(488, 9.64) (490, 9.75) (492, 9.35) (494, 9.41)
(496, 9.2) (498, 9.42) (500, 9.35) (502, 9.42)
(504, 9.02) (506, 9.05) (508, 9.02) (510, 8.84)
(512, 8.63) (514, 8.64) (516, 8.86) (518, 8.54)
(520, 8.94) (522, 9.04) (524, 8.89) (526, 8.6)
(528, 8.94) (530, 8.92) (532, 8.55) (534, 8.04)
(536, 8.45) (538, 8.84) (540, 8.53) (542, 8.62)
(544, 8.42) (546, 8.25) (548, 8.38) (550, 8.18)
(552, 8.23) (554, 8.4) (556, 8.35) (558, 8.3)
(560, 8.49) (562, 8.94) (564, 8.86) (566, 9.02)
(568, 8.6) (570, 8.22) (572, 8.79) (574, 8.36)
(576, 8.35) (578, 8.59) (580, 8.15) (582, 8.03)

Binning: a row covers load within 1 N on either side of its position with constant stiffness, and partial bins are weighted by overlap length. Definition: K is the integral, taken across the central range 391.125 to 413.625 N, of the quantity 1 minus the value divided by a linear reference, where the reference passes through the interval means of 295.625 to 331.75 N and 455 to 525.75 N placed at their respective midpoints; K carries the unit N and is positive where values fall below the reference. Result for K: 3.7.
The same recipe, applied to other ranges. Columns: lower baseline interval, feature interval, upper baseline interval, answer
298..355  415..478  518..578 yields 9.5 N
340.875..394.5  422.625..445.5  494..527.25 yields 7.5 N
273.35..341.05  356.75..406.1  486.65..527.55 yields 2.3 N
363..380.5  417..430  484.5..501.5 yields 8.9 N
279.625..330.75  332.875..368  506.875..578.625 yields 0.5 N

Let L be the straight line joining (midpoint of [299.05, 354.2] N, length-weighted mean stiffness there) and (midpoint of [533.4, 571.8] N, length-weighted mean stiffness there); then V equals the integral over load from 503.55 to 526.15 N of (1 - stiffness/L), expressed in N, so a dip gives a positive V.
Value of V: -1.5 N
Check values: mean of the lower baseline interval 7.33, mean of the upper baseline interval 8.49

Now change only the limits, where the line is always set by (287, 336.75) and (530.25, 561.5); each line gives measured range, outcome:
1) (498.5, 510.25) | -1.34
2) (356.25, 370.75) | 0.95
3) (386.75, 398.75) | -0.74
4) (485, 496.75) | -1.89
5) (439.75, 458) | -1.00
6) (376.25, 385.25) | -0.58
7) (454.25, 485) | -3.78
